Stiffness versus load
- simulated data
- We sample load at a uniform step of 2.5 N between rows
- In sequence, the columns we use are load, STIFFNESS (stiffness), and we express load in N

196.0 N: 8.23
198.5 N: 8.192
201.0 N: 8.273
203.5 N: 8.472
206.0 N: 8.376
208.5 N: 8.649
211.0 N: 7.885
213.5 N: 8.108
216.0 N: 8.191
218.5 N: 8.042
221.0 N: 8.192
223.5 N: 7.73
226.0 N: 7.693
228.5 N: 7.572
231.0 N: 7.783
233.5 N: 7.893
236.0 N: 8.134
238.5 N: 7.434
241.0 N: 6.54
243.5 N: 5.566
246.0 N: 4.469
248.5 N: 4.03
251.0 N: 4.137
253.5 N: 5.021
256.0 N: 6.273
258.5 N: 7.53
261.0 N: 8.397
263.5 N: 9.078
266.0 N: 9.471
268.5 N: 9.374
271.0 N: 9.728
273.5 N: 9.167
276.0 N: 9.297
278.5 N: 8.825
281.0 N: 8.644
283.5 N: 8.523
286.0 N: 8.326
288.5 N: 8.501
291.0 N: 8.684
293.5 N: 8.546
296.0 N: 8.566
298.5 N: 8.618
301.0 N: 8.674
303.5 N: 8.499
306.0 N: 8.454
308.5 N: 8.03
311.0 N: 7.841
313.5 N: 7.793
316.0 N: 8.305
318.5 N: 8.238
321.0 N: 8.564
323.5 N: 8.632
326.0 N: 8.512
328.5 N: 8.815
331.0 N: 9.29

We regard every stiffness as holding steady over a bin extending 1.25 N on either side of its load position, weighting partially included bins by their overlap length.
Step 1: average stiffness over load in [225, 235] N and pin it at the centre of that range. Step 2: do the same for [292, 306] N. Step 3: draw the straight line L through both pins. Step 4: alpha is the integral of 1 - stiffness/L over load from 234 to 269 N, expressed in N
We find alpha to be 5.4 N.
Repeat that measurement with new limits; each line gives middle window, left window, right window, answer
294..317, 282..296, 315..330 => 0.6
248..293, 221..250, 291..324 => -2.4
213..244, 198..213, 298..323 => 2.5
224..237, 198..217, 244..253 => -3.7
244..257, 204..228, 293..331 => 5.4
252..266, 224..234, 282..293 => 1.3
